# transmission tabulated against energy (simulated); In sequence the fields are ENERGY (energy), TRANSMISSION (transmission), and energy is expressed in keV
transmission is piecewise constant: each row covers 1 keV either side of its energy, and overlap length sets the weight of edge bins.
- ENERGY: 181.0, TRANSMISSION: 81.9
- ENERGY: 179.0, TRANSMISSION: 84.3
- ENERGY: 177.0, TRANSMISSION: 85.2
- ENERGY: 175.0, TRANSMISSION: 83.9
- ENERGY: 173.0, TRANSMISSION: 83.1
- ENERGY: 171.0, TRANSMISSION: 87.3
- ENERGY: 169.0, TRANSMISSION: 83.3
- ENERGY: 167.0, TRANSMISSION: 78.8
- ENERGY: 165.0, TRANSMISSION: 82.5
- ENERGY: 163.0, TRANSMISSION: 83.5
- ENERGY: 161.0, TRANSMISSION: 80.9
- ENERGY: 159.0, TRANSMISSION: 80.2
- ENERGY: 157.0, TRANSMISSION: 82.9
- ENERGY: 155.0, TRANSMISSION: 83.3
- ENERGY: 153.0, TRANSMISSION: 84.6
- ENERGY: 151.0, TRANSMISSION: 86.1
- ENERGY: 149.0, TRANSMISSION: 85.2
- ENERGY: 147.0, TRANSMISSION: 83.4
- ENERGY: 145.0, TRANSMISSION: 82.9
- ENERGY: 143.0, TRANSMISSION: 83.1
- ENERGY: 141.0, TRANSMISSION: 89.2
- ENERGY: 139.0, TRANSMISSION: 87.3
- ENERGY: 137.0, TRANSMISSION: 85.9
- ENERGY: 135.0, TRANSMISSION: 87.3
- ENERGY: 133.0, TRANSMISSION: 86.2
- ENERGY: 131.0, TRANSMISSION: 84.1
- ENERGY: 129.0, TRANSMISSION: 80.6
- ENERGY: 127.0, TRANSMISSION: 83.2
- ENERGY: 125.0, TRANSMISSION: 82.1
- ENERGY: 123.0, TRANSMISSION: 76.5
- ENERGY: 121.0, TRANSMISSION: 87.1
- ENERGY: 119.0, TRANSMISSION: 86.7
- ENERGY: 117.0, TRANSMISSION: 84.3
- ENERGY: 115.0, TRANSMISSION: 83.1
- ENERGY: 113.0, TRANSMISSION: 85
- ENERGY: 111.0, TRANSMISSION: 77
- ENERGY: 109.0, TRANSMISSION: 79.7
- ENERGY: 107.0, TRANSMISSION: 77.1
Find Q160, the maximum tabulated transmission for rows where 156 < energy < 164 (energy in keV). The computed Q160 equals 83.5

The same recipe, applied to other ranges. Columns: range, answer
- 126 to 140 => 87.3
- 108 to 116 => 85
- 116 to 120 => 86.7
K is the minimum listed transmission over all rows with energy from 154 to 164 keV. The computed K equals 80.2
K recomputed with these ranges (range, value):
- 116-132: 76.5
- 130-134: 84.1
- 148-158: 82.9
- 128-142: 80.6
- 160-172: 78.8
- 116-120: 84.3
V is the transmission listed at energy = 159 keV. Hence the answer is 80.2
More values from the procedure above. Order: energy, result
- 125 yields 82.1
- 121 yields 87.1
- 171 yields 87.3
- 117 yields 84.3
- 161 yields 80.9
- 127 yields 83.2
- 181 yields 81.9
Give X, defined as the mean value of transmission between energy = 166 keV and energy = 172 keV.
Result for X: 83.1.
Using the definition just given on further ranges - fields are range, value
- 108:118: 81.8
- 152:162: 82.4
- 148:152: 85.7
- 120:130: 81.9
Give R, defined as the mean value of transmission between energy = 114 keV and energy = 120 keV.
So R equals 84.7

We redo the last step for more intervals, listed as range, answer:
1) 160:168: 81.4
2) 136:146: 85.7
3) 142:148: 83.1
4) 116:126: 83.3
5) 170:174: 85.2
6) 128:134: 83.6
